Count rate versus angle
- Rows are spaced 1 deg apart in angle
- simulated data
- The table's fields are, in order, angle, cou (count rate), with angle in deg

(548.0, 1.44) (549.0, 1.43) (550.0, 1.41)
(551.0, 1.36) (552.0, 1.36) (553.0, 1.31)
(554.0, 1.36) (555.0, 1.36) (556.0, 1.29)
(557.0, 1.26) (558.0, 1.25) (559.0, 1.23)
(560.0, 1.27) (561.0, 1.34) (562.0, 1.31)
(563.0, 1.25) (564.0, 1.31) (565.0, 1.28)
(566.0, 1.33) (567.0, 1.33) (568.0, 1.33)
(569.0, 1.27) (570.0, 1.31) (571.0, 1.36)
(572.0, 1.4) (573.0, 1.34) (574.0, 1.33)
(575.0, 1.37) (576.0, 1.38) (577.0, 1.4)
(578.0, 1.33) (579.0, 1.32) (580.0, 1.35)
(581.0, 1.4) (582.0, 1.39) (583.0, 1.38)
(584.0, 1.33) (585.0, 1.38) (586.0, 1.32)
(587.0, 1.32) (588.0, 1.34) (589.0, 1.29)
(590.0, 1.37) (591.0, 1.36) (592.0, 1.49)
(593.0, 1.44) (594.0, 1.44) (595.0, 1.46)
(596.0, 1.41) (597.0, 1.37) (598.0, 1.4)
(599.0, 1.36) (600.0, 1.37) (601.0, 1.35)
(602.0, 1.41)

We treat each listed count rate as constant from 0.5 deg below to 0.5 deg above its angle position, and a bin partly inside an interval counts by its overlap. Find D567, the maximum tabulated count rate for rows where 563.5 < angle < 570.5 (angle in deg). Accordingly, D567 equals 1.33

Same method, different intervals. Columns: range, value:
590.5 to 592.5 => 1.49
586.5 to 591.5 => 1.37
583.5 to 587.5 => 1.38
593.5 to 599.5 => 1.46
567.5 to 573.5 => 1.4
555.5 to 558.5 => 1.29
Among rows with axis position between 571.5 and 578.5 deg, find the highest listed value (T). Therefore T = 1.4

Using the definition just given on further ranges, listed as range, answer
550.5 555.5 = 1.36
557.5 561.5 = 1.34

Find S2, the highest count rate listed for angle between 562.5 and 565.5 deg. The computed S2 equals 1.31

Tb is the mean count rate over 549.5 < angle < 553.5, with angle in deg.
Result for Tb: 1.36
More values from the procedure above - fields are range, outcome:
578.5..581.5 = 1.36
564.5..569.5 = 1.31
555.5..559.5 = 1.26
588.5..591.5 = 1.34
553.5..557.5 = 1.32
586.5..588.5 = 1.33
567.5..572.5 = 1.33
